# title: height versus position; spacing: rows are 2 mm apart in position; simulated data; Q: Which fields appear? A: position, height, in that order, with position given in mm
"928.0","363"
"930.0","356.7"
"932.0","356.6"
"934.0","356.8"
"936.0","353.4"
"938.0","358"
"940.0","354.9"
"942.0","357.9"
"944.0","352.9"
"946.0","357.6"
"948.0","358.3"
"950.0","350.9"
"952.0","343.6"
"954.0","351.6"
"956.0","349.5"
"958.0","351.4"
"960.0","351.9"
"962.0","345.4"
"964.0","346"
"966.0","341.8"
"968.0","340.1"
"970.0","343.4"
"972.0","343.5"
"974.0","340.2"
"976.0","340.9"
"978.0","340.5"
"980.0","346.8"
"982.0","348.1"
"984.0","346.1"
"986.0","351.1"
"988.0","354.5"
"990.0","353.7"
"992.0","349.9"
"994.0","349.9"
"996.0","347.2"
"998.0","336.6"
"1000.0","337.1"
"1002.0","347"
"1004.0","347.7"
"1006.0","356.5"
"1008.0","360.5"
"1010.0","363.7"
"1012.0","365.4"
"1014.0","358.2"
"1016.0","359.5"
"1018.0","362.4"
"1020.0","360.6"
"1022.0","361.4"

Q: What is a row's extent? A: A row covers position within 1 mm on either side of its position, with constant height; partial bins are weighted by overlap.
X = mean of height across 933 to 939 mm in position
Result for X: 356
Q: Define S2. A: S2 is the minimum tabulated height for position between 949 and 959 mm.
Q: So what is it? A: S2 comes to 343.6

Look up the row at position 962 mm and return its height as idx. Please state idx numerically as 345.4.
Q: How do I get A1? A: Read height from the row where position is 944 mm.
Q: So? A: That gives 352.9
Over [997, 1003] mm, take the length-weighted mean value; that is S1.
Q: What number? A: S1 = 340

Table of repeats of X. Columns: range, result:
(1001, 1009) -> 353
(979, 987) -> 348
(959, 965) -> 348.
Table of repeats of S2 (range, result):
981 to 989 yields 346.1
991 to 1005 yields 336.6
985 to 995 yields 349.9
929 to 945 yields 352.9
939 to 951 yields 350.9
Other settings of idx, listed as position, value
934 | 356.8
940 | 354.9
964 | 346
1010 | 363.7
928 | 363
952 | 343.6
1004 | 347.7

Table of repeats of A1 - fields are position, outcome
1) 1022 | 361.4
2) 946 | 357.6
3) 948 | 358.3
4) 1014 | 358.2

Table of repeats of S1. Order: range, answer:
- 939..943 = 356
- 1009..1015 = 362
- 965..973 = 342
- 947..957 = 351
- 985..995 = 352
